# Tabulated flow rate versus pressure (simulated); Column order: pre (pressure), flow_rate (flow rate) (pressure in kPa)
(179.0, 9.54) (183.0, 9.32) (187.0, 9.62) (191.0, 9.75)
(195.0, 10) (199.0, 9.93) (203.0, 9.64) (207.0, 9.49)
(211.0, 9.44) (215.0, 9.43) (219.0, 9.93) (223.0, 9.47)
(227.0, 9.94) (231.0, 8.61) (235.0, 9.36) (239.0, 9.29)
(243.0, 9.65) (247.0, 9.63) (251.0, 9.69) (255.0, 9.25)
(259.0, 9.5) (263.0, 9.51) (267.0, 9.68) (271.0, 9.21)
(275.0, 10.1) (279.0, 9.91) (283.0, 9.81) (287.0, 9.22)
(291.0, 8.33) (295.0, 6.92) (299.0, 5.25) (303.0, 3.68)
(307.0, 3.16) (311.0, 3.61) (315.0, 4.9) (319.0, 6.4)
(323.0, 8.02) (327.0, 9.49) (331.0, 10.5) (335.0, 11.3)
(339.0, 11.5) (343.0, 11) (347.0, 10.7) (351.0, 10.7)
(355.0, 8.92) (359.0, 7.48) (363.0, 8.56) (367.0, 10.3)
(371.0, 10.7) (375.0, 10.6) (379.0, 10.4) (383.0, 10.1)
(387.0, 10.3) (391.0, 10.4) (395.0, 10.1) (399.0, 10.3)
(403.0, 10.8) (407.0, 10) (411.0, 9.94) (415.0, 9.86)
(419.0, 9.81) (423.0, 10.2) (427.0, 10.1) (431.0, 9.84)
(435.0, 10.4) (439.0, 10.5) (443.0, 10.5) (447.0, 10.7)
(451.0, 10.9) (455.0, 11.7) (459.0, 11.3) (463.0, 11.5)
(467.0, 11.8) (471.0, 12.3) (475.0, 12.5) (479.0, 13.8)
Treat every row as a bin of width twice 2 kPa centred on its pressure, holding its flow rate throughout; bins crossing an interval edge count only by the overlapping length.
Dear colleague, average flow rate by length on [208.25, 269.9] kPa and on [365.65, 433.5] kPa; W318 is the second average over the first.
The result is 1.1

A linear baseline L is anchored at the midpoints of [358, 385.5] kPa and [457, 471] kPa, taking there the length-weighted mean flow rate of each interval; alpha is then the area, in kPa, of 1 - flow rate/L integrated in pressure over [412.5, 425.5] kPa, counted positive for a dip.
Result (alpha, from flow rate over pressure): 0.96 kPa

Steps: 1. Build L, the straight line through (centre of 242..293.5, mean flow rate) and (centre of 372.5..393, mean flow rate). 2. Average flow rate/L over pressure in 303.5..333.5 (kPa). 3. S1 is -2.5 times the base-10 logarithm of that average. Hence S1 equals 0.453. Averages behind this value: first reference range 9.47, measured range 6.52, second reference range 10.4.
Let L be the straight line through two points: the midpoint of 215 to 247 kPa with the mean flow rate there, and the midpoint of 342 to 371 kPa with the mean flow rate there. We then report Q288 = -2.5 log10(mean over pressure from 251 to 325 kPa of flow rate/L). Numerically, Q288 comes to 0.24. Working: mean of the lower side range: 9.47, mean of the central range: 7.64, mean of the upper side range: 9.69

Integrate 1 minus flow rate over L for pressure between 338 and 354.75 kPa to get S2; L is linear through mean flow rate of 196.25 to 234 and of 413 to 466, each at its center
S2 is -0.9 kPa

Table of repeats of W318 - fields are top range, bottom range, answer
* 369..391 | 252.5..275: 1.10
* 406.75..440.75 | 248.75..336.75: 1.25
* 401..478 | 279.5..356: 1.33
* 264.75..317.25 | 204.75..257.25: 0.76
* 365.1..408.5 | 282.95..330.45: 1.58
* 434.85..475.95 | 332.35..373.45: 1.11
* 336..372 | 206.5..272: 1.06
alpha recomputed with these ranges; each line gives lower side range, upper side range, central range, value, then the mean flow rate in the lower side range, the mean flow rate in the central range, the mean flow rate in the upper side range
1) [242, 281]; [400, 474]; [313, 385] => 4.5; 9.61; 9.53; 10.7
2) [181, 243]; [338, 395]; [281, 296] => 1.7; 9.55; 8.68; 10.1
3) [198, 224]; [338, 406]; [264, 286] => 0.3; 9.61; 9.71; 10.1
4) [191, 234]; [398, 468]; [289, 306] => 7.0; 9.59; 5.88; 10.6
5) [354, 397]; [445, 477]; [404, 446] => 2.7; 9.83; 10.1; 11.6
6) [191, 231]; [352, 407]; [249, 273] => 0.6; 9.64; 9.47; 9.94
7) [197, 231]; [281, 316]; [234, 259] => -3.7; 9.6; 9.48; 6.13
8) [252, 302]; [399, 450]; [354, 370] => 1.2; 8.8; 8.93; 10.2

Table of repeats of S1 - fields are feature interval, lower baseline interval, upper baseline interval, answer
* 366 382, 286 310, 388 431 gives -0.19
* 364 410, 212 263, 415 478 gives 0.02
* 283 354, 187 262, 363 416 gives 0.24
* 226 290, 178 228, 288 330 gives -0.22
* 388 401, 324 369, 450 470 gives 0.04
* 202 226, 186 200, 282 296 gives 0.00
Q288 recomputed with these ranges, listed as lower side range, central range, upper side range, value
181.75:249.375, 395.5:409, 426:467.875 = 0.026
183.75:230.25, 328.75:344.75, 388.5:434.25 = -0.113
